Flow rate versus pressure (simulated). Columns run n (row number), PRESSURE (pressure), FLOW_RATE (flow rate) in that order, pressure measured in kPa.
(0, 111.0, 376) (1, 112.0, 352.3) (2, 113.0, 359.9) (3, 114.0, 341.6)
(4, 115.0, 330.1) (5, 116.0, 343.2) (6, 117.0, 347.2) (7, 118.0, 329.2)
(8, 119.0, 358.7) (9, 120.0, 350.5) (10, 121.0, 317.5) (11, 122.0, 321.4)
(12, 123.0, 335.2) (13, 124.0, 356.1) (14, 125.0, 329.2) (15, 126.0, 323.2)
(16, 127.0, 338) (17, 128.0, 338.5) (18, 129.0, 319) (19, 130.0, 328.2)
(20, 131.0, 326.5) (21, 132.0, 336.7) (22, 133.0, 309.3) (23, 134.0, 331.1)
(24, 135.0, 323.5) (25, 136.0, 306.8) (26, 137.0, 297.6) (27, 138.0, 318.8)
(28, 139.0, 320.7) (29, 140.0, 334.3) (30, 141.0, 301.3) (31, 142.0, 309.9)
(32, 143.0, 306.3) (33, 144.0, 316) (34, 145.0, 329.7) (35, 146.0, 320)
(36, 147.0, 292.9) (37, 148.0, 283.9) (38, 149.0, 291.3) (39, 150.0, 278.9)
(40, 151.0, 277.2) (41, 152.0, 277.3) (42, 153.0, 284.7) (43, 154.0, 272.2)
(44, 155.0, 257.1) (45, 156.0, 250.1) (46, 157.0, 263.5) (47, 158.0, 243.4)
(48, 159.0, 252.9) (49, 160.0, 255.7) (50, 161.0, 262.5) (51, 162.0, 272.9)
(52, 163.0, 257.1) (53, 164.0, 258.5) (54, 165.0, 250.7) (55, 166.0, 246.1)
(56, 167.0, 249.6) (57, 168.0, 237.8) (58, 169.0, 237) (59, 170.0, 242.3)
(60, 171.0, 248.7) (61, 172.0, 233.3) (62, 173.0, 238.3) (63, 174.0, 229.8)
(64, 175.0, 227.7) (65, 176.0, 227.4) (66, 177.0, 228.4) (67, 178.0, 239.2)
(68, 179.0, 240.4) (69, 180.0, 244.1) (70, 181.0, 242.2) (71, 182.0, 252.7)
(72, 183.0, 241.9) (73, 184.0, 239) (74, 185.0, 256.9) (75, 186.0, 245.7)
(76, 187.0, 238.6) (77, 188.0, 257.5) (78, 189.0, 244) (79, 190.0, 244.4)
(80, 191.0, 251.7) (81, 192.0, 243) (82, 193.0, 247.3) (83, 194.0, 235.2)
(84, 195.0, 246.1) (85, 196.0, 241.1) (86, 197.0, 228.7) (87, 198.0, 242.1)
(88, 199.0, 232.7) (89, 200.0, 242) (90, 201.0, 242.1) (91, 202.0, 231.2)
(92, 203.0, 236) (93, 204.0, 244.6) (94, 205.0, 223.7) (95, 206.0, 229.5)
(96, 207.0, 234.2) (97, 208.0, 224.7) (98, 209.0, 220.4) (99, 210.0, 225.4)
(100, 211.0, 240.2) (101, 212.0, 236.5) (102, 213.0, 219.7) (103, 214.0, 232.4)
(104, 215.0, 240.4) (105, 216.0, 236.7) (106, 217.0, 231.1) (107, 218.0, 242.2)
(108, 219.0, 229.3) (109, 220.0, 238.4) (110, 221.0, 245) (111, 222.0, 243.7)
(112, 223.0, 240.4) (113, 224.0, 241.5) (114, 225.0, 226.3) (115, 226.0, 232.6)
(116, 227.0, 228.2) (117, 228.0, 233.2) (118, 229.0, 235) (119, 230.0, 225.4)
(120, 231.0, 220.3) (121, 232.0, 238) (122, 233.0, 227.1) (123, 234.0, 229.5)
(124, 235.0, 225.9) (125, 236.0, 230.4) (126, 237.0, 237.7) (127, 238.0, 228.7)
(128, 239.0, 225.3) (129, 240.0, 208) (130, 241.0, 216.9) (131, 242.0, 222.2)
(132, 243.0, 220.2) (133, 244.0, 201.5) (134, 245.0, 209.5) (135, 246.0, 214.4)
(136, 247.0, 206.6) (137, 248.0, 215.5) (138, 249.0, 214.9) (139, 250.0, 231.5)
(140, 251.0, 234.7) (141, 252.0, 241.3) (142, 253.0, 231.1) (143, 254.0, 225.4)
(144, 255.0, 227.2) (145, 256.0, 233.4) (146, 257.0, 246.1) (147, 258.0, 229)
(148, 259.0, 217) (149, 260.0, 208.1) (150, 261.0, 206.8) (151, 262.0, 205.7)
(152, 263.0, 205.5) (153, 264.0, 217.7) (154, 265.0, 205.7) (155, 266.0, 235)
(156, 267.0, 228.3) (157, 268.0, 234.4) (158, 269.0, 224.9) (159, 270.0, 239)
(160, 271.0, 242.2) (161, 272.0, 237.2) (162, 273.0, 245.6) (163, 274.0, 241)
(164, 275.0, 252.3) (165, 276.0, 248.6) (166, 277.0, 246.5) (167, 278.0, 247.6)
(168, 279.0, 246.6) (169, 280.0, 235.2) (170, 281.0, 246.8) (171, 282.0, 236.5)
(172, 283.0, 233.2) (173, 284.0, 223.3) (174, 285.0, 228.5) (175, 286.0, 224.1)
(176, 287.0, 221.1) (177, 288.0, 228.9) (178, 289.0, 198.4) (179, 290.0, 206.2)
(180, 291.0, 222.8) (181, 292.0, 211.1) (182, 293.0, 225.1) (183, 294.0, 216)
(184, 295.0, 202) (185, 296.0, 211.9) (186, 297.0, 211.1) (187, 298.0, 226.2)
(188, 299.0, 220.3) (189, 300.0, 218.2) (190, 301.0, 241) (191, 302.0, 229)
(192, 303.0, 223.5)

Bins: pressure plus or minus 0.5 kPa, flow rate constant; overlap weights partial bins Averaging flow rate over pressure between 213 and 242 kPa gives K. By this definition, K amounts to 231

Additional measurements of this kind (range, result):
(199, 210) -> 232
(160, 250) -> 235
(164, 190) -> 242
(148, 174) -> 258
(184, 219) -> 238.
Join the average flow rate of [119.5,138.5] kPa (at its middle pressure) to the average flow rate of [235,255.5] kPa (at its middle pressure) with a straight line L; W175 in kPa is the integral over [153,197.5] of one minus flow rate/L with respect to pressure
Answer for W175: 6.0 kPa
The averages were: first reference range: 327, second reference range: 222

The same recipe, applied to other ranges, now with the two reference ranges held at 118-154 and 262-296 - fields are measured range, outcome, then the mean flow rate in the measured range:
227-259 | 3.22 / 225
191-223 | 4.30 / 236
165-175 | 1.87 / 240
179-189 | 1.42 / 246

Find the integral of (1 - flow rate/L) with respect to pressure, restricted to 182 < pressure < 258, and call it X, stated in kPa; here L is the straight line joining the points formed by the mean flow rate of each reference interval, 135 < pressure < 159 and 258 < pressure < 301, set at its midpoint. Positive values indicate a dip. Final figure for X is 6.8 kPa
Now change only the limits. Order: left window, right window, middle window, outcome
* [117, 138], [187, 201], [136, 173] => 2.4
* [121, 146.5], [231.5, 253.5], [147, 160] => 1.5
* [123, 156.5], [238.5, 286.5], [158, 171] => 1.8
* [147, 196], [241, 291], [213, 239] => 0.4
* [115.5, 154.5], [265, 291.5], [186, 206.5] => 3.0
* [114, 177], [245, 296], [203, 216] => 1.4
